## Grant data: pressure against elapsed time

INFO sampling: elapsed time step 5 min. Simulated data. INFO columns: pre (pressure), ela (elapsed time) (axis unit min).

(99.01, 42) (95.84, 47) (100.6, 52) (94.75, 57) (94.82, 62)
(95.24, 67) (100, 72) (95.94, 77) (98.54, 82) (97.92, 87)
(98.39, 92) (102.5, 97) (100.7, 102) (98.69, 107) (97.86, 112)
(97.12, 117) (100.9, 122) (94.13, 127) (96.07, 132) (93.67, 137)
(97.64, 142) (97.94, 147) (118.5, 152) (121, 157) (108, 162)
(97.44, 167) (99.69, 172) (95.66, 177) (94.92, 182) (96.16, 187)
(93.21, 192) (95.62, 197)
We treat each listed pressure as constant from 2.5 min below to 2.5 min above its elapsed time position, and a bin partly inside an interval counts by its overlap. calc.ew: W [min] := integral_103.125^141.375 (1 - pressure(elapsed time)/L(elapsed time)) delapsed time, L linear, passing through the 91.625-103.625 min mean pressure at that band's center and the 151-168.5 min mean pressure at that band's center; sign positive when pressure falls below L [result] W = 2.9 min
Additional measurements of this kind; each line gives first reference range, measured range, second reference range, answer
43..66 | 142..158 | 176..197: -2.3 min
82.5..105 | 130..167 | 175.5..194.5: -2.9 min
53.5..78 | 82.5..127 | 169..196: -1.3 min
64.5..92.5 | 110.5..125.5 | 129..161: 0.5 min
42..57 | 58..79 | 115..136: 0.2 min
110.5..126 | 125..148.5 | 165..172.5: 0.6 min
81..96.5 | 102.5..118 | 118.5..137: -0.1 min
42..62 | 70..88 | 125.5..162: 0.1 min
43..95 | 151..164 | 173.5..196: -2.7 min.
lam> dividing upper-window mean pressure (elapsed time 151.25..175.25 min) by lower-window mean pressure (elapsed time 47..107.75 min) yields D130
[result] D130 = 1.10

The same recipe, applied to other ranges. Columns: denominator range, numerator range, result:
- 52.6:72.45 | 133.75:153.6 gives 1.05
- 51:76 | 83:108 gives 1.03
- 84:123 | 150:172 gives 1.11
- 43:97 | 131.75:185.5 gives 1.05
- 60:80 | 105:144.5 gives 1.00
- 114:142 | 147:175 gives 1.12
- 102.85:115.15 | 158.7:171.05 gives 1.05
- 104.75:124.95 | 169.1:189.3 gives 0.98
